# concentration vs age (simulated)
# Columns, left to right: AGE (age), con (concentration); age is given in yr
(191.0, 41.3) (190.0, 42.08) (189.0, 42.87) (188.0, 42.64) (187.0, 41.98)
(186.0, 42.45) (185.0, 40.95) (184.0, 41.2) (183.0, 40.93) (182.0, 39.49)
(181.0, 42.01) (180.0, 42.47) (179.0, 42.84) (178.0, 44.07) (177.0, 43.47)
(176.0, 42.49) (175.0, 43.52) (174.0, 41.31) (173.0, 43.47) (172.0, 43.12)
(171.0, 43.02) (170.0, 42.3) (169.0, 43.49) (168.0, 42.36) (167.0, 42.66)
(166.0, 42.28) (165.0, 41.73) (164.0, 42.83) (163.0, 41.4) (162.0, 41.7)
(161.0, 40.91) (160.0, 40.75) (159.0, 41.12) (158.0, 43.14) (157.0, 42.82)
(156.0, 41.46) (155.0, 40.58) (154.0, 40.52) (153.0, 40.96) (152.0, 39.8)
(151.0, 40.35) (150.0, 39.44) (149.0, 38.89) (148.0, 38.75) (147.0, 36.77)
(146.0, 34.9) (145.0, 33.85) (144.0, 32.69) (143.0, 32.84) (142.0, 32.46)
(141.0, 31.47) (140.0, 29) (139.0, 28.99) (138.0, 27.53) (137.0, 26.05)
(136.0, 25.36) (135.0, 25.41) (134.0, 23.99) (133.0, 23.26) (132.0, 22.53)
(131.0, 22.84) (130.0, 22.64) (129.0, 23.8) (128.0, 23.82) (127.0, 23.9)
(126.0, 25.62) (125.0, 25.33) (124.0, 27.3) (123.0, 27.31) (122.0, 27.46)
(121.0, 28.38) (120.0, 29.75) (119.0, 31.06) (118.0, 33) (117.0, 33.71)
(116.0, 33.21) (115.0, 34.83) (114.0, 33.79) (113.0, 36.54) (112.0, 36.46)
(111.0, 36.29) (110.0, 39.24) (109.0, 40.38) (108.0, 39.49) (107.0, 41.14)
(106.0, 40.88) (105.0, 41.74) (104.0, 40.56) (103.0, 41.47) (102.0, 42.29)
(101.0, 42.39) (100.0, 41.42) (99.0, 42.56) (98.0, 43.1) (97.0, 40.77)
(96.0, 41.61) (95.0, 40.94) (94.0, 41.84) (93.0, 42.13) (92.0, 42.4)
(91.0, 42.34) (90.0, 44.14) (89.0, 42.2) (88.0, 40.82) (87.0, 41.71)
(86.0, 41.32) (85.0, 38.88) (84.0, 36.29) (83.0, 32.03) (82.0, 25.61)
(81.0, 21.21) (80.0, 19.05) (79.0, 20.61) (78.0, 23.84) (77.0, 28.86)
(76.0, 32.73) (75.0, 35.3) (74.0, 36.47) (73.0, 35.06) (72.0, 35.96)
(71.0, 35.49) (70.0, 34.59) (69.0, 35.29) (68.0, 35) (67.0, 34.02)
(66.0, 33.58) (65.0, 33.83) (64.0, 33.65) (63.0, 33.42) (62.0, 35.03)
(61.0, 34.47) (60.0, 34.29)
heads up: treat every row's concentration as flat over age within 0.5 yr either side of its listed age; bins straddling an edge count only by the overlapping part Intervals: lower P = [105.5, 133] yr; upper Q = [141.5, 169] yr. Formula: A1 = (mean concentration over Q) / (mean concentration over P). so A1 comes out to 1.28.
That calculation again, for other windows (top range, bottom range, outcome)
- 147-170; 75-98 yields 1.15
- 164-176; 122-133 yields 1.74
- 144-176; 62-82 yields 1.30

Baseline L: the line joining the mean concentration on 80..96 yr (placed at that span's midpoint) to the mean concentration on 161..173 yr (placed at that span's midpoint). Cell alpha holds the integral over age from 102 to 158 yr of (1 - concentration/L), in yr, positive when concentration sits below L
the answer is 9.9 yr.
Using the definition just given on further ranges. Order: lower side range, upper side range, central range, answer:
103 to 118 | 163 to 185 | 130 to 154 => 5.06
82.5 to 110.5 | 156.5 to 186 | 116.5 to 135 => 6.71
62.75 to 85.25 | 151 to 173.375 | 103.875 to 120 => -0.32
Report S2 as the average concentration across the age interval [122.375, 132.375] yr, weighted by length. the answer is 24.6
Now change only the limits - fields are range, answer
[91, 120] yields 39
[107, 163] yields 33.1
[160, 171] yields 42.1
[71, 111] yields 37.4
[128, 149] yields 28.9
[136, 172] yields 38.2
